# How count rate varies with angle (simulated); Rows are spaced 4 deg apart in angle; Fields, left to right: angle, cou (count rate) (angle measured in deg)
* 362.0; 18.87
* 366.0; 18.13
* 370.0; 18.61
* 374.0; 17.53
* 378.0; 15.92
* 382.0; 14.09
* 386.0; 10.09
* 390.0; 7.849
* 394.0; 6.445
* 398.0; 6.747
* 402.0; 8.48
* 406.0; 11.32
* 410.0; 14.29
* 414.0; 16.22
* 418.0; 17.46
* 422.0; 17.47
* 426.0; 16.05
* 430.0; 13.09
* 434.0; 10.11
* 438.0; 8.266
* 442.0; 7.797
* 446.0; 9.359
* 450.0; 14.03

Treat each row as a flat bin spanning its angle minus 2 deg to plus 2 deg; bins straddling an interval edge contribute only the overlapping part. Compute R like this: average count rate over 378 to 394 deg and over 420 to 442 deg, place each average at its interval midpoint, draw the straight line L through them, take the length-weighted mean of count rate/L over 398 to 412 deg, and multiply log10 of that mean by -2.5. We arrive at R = 0.08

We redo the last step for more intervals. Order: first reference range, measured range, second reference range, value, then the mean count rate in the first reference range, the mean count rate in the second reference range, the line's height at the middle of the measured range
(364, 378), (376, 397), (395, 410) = 0.293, 17.8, 9.41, 13.7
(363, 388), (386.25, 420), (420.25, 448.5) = 0.231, 15.9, 11.7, 13.9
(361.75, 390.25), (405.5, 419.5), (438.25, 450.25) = -0.232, 15.4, 9.55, 12.3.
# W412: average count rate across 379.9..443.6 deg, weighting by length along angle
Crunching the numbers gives 11.6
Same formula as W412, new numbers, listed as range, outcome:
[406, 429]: 15.7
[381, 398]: 9.02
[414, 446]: 12.9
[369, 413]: 11.9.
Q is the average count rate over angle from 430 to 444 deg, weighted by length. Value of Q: 9.35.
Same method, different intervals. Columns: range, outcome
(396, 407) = 8.62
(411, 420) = 16.6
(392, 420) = 11.6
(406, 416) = 14.5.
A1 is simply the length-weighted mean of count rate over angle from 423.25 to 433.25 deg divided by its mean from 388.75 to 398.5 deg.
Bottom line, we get 2.04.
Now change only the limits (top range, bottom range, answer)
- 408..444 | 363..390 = 0.88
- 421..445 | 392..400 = 1.79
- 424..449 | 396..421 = 0.86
